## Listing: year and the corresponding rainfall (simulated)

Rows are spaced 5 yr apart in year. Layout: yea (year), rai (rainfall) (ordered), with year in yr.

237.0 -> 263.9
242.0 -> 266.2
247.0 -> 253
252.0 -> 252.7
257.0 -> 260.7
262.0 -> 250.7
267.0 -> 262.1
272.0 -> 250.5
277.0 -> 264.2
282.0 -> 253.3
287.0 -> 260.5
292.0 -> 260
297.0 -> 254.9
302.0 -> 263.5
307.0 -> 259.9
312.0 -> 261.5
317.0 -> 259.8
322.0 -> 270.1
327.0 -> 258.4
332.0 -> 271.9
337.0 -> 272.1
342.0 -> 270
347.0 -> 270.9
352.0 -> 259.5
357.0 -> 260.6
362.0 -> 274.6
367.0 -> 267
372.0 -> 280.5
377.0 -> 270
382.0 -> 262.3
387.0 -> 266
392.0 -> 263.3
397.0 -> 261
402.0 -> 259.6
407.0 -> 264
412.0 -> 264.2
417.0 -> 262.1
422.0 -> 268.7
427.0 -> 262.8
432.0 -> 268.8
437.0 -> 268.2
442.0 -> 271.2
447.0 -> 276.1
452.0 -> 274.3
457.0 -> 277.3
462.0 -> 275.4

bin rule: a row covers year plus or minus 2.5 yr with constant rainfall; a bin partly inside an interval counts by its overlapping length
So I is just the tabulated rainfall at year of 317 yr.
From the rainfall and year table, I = 259.8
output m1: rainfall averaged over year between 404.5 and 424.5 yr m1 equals 265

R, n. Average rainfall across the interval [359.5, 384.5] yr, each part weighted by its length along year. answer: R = 271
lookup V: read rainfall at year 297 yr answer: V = 254.9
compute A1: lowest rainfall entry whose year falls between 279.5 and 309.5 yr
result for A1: 253.3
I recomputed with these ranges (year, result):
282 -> 253.3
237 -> 263.9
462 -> 275.4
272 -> 250.5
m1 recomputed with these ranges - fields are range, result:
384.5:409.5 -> 263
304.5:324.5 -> 263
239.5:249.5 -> 260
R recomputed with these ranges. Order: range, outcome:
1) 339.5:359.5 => 265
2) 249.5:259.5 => 257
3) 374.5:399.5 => 265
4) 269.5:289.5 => 257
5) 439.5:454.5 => 274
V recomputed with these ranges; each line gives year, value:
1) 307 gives 259.9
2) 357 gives 260.6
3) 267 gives 262.1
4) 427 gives 262.8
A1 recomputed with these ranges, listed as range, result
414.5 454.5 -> 262.1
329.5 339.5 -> 271.9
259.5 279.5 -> 250.5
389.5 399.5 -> 261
